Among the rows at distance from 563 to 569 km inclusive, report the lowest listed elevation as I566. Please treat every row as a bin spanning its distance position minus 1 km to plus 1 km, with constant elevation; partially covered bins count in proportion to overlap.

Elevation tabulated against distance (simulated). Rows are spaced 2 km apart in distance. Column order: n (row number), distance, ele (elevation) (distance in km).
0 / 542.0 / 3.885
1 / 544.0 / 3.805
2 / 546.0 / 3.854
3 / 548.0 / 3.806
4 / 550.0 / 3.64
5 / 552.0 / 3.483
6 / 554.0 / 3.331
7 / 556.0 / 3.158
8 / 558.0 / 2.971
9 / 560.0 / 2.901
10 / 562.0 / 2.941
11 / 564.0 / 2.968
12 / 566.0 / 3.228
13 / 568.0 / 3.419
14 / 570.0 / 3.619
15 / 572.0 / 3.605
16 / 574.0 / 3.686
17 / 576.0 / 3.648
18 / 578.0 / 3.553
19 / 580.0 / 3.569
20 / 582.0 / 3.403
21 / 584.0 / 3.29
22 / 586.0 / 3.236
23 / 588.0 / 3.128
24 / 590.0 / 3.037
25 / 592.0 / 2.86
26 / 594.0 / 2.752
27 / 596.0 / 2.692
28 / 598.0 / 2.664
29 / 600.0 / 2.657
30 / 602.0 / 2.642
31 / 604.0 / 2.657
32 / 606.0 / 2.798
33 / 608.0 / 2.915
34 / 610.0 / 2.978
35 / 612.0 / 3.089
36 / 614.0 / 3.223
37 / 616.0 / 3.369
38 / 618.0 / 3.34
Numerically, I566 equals 2.968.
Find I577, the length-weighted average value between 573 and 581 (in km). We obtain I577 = 3.61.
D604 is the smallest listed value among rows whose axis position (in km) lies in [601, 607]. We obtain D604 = 2.642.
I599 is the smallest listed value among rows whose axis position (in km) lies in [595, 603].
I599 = 2.642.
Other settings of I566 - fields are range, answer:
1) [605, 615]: 2.798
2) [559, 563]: 2.901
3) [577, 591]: 3.037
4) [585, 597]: 2.692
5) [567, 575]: 3.419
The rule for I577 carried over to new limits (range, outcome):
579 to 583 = 3.49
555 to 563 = 2.99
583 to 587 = 3.26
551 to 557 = 3.32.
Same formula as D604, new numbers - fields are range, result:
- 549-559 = 2.971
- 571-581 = 3.553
